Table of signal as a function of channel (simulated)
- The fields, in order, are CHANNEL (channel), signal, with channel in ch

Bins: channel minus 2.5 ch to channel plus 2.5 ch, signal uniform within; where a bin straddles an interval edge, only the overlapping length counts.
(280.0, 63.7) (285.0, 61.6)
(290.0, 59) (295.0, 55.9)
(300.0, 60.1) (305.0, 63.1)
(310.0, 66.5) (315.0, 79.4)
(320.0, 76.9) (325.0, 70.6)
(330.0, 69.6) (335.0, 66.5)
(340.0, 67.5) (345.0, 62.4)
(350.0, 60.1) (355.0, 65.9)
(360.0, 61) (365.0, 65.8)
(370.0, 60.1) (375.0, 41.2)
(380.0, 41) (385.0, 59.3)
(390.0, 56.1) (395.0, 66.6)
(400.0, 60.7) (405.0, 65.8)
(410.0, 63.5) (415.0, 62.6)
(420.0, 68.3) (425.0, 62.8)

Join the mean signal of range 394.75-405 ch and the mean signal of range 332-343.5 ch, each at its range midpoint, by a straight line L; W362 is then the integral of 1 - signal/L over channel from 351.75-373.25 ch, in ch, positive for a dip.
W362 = 1.0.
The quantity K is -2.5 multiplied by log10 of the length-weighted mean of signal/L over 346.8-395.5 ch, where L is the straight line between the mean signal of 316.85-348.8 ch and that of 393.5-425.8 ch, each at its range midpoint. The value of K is 0.16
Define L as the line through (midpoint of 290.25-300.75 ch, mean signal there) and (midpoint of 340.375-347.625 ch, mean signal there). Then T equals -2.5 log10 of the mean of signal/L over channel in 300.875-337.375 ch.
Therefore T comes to -0.152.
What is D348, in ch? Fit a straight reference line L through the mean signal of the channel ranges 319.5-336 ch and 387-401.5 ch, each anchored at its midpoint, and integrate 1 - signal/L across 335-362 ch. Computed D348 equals 1.6 ch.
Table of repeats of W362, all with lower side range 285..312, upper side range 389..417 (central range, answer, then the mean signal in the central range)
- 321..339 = -2.3 ch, 69.4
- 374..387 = 3.1 ch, 47.4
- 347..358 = -0.2 ch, 62.9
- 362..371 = -0.2 ch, 63.3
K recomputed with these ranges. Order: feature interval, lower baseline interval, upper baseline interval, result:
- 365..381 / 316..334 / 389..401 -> 0.27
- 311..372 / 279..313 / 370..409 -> -0.14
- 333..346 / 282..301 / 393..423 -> -0.08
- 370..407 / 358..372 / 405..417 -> 0.13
